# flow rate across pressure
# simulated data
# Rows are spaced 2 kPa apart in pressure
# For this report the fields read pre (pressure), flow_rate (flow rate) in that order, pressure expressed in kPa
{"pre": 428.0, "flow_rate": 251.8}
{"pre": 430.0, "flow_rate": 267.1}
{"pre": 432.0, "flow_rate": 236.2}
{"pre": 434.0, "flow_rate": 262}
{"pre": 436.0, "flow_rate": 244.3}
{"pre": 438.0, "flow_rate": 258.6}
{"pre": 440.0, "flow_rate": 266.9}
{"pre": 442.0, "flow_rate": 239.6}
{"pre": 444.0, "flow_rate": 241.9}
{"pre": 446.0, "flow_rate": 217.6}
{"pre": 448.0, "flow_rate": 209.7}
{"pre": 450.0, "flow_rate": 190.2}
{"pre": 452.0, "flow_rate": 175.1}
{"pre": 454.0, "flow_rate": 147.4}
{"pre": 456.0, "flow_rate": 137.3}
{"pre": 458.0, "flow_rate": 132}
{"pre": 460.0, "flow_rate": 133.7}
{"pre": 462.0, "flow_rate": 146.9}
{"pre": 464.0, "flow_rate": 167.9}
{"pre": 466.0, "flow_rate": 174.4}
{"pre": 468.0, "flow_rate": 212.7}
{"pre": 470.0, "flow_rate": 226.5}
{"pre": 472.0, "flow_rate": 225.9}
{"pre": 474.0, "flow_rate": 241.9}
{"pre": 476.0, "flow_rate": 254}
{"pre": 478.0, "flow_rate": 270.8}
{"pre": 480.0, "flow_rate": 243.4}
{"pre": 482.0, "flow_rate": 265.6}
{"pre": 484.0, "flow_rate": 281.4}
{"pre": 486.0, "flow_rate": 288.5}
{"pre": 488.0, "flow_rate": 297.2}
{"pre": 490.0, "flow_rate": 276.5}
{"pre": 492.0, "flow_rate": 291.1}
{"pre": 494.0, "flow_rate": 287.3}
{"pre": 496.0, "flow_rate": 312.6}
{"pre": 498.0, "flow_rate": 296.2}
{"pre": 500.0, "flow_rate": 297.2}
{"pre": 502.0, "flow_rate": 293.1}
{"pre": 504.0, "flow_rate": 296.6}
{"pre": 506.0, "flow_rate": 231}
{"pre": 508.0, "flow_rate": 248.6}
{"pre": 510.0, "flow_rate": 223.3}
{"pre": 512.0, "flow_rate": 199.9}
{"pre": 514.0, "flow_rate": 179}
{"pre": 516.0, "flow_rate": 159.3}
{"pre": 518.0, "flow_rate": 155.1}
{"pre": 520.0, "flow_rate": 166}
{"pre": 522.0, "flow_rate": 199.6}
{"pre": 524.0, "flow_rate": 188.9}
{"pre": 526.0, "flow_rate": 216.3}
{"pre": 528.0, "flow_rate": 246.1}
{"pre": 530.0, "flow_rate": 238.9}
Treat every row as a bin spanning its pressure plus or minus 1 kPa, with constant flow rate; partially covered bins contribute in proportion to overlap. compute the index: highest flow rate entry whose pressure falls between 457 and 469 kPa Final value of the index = 212.7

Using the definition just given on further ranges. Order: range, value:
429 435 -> 267.1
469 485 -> 281.4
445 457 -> 217.6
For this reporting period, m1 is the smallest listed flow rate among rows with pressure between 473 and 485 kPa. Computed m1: 241.9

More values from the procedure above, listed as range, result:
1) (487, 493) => 276.5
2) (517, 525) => 155.1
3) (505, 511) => 223.3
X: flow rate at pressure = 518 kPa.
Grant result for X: 155.1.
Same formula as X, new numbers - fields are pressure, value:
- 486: 288.5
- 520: 166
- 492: 291.1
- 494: 287.3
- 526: 216.3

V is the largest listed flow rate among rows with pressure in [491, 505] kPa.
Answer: 312.6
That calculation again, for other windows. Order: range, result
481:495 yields 297.2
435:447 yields 266.9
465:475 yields 241.9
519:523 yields 199.6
